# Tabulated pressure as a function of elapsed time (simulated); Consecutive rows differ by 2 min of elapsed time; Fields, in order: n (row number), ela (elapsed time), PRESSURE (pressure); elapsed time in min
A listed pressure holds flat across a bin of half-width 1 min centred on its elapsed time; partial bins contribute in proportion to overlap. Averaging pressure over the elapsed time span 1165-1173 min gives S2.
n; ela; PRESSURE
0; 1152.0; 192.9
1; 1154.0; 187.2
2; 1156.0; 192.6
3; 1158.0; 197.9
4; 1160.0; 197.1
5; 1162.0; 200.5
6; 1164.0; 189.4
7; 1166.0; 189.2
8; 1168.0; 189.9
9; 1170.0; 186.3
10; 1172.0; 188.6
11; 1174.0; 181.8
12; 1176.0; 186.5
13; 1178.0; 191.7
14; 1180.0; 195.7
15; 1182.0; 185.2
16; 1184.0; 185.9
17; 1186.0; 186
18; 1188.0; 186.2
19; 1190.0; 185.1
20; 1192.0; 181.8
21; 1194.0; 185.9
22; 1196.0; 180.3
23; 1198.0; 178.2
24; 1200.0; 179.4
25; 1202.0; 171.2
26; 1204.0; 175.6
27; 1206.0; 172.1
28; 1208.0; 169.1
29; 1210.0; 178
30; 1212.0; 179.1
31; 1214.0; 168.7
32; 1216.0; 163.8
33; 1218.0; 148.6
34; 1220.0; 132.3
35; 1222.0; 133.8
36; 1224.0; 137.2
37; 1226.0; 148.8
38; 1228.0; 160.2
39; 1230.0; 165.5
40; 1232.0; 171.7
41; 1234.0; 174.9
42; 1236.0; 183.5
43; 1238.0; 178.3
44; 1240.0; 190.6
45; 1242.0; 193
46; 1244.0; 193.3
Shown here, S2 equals 188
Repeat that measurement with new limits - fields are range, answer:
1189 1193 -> 183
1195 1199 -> 179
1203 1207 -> 174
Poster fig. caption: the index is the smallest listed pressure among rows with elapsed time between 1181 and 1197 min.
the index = 180.3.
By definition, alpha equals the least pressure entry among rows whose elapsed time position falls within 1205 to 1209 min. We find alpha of 169.1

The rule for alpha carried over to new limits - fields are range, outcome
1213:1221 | 132.3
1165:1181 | 181.8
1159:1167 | 189.2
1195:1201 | 178.2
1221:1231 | 133.8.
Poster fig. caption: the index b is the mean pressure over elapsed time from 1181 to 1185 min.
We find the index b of 186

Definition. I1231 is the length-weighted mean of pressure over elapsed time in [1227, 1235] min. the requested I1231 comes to 168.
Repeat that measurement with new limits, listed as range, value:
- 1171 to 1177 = 186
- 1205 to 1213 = 175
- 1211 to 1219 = 165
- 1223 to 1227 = 143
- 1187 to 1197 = 184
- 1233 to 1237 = 179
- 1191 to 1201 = 181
